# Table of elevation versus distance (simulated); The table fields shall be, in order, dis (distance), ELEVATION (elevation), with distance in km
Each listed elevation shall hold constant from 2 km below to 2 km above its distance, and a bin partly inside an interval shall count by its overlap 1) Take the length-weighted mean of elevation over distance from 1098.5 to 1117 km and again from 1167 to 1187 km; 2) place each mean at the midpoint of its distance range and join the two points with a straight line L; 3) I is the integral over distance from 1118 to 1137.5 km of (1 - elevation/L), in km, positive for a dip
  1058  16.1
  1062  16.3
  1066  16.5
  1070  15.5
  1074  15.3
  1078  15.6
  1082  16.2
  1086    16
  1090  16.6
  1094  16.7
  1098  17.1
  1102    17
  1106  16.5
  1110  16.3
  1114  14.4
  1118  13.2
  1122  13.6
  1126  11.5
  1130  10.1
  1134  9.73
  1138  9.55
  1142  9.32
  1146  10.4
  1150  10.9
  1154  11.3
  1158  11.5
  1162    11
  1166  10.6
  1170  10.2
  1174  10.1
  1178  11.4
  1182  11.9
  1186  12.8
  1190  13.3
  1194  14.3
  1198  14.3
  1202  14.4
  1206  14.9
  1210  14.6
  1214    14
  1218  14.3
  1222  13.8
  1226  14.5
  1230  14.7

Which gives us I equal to 4.4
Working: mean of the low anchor 16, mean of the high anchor 11.2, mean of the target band 11.3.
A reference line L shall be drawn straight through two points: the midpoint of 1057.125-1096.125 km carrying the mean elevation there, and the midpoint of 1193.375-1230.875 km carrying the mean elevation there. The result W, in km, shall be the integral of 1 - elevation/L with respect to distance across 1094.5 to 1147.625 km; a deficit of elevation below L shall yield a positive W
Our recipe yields 8.4 km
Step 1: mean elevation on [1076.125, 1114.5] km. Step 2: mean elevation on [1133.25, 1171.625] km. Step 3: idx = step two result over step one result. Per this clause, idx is 0.6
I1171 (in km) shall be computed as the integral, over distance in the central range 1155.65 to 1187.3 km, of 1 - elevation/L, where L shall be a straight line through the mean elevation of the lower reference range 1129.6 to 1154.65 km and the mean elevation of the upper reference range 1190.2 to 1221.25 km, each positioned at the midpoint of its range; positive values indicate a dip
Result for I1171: 2.4 km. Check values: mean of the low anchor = 10.1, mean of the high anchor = 14.3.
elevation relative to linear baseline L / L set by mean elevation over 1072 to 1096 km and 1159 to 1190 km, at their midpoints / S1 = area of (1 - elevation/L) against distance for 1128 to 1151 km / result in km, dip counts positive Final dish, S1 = 5.5 km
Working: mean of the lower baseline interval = 16.1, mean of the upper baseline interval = 11.3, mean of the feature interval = 9.96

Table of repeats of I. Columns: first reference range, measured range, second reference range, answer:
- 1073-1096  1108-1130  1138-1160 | -0.46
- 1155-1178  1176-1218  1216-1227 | -3.17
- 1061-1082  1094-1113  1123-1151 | -5.00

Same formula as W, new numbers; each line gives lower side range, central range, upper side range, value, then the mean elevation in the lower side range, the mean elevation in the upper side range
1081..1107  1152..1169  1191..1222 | 4.7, 16.6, 14.3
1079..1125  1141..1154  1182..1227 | 3.9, 15.7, 14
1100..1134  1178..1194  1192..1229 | 1.7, 13.8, 14.4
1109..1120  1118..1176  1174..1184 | 9.4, 14.5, 11.3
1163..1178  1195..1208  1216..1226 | -1.8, 10.5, 14.1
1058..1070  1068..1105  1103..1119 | -1.1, 16.2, 15.3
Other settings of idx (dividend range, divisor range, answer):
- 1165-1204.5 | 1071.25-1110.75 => 0.76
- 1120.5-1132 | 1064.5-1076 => 0.74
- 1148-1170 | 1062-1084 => 0.69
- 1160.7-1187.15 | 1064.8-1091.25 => 0.70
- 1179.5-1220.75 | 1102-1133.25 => 1.01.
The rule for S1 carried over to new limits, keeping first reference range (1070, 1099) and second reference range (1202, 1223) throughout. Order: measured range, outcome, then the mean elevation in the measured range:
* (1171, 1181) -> 2.7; 10.8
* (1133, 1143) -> 3.8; 9.54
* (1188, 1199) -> 0.5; 13.9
